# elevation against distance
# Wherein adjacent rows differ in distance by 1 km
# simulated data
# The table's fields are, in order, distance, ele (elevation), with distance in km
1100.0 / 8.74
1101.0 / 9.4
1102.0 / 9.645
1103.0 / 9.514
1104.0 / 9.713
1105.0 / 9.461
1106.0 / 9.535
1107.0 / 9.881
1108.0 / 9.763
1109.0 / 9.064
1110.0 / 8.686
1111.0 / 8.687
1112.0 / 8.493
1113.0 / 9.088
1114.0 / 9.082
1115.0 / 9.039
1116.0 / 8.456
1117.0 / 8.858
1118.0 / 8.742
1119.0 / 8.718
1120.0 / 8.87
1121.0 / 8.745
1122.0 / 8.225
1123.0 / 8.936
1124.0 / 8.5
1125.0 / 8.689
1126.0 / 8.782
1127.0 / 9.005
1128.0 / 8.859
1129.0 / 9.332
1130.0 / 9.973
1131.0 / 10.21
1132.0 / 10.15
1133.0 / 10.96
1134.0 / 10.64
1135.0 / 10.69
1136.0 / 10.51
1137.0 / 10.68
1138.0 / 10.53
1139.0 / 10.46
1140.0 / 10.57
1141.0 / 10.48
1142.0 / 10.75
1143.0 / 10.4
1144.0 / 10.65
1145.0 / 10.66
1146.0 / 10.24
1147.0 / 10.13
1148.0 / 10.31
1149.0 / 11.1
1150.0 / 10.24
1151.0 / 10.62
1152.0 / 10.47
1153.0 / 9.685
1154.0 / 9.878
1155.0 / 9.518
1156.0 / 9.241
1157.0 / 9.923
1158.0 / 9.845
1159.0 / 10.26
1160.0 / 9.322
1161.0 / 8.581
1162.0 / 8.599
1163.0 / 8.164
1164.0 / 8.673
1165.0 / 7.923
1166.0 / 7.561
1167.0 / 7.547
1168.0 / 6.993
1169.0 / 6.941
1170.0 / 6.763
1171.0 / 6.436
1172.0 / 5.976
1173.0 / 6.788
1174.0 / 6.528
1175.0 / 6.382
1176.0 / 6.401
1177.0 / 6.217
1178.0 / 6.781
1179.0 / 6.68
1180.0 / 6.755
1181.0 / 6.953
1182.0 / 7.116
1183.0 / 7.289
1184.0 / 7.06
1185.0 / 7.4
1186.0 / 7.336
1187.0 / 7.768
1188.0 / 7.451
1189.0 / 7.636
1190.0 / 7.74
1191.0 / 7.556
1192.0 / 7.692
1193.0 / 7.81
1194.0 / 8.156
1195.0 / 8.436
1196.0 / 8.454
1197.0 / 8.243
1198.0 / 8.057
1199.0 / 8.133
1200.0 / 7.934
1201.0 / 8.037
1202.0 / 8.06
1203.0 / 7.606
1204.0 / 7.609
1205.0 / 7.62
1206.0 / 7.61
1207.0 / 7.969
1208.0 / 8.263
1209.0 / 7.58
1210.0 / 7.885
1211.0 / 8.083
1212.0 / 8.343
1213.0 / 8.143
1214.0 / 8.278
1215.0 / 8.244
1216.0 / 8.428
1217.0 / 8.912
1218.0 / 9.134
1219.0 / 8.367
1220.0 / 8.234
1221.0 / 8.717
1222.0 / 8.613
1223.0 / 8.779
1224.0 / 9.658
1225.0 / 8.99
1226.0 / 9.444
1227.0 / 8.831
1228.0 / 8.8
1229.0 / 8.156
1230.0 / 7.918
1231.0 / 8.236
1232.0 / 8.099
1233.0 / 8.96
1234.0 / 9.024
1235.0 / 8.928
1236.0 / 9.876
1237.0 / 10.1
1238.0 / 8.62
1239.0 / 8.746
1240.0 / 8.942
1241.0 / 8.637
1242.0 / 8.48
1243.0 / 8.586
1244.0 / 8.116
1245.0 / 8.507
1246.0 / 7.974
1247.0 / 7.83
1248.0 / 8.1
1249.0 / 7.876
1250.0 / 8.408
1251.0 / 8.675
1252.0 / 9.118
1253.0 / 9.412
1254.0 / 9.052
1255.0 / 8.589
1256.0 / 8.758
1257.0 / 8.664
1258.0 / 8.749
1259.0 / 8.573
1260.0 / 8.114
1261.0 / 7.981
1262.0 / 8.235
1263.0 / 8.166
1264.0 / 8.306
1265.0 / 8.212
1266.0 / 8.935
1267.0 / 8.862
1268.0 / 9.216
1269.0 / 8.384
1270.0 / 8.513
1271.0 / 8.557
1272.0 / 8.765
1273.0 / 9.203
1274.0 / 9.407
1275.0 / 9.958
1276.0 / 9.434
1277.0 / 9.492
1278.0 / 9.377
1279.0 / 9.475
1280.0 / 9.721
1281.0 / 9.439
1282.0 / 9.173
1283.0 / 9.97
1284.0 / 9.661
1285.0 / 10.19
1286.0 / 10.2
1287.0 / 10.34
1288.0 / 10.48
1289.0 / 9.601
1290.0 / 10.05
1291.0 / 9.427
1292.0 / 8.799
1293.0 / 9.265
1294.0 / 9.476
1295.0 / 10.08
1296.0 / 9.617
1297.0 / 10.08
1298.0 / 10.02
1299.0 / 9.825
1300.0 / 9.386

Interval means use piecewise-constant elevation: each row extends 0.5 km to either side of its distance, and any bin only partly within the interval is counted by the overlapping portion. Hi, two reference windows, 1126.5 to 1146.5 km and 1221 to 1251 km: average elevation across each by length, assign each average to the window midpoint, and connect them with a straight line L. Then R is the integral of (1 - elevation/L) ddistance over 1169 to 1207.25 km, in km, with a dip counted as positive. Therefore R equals 8.35 km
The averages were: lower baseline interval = 10.3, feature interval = 7.37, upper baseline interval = 8.66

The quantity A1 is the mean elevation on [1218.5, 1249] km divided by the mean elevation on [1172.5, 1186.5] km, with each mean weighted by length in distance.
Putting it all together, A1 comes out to 1.3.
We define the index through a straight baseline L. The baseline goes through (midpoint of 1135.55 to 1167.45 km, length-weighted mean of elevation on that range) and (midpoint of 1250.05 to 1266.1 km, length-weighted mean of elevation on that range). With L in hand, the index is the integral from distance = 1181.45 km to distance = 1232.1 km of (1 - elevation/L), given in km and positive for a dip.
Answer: 5.76 km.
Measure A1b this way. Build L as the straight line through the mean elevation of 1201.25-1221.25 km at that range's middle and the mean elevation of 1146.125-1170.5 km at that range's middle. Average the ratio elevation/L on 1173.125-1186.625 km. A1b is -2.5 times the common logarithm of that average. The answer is 0.26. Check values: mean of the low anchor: 9.11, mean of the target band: 6.85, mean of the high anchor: 8.15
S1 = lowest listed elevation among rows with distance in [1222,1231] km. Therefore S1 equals 7.918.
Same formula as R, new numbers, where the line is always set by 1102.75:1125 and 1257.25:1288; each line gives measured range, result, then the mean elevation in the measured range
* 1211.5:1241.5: 1.10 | 8.74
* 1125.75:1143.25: -2.29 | 10.2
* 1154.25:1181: 3.85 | 7.73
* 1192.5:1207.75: 1.80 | 7.99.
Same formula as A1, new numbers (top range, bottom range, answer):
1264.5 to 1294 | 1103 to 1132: 1.03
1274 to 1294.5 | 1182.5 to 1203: 1.24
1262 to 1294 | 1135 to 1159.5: 0.90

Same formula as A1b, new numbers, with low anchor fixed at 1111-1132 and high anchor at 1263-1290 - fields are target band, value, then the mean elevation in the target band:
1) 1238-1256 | 0.09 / 8.54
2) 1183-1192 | 0.21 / 7.49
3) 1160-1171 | 0.16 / 7.78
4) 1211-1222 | 0.09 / 8.47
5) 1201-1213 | 0.16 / 7.89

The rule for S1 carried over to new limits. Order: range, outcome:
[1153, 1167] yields 7.547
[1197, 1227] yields 7.58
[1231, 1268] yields 7.83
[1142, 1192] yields 5.976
